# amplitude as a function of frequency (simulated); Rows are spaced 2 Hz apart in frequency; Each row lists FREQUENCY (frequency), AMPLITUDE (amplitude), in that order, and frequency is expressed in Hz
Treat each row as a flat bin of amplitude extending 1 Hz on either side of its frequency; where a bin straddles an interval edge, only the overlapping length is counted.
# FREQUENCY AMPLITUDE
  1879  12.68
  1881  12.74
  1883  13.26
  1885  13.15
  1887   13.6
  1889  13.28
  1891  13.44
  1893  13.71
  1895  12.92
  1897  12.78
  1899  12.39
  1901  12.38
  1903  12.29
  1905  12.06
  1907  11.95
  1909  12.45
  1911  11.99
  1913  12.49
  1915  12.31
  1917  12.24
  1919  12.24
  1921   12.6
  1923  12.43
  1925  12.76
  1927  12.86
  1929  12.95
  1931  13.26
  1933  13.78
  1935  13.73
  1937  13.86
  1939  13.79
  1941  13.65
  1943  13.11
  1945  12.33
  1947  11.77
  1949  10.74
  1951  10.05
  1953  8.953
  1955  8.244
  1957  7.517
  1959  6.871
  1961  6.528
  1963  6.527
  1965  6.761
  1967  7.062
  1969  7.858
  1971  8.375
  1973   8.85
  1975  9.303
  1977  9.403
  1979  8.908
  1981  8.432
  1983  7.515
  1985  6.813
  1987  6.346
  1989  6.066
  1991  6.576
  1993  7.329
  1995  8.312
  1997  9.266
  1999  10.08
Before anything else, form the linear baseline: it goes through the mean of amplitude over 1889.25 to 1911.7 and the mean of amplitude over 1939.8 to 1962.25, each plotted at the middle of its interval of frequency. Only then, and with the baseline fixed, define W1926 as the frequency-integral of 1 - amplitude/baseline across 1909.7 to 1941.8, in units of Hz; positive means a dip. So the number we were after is -4.8 Hz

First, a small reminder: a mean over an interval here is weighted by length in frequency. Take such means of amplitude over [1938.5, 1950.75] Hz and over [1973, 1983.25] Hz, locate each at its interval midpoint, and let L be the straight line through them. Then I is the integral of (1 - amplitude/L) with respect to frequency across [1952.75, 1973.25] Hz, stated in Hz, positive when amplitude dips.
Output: 5.7 Hz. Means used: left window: 12.4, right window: 8.81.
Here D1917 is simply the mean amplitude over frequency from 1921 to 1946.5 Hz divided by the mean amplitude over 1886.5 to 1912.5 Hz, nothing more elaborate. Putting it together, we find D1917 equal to 1.04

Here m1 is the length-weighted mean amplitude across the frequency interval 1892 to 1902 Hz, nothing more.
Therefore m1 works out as 12.8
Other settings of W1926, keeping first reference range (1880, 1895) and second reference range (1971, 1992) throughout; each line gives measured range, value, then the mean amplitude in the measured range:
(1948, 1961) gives 1.2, 8.56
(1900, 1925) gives -1.0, 12.3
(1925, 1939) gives -3.5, 13.4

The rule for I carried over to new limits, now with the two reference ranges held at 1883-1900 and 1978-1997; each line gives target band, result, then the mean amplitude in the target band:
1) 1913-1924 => -0.8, 12.4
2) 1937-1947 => -2.9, 13.1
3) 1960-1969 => 2.0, 6.85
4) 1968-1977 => -0.4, 8.69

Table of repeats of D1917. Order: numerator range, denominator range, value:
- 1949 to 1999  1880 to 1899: 0.60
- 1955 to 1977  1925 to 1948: 0.58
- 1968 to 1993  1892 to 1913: 0.63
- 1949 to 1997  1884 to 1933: 0.62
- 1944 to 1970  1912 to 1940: 0.66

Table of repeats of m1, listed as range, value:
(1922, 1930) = 12.8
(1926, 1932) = 13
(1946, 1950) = 11.3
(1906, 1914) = 12.2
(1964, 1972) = 7.51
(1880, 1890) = 13.2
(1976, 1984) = 8.56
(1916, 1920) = 12.2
